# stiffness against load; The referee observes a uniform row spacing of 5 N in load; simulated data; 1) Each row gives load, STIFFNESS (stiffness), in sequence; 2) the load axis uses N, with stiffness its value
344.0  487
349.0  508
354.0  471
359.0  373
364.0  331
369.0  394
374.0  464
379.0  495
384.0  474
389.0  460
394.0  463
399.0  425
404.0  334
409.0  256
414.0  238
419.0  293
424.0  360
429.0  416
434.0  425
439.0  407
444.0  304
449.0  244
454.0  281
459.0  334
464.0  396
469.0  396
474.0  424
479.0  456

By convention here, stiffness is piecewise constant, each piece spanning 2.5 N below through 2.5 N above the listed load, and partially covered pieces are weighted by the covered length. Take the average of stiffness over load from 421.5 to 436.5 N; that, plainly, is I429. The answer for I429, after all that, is 400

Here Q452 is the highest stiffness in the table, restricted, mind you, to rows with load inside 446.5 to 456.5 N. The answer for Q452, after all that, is 281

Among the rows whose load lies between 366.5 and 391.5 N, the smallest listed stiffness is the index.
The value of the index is 394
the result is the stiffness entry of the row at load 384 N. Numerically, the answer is 474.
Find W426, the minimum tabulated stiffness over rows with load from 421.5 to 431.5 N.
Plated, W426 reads 360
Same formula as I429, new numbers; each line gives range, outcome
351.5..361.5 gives 422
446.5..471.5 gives 330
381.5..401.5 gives 456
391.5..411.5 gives 370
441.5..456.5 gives 276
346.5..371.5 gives 415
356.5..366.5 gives 352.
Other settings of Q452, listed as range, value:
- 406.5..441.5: 425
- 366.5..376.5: 464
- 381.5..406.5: 474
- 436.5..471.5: 407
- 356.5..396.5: 495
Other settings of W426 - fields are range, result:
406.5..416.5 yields 238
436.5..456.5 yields 244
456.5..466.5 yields 334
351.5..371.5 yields 331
